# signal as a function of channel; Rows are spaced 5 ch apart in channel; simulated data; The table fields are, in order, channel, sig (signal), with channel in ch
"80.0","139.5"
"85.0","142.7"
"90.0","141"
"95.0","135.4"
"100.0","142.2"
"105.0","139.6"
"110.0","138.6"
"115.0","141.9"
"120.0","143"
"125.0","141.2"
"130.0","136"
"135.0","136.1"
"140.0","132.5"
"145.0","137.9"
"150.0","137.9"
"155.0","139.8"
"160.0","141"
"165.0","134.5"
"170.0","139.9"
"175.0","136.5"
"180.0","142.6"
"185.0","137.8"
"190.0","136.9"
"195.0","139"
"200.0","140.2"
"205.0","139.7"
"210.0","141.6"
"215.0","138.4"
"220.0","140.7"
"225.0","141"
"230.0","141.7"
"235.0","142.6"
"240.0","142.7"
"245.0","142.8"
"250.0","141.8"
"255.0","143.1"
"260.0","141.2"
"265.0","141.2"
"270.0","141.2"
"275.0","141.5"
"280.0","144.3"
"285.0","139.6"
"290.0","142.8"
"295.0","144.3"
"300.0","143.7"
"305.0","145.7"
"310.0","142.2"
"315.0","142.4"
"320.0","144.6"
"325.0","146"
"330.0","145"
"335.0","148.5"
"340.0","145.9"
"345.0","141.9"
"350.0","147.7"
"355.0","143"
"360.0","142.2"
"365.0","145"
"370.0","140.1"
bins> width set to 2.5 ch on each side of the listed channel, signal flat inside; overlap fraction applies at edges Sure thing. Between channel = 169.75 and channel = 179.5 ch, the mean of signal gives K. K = 139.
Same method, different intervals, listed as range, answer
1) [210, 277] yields 142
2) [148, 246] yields 140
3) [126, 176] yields 137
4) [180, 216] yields 139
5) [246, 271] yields 142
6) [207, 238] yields 141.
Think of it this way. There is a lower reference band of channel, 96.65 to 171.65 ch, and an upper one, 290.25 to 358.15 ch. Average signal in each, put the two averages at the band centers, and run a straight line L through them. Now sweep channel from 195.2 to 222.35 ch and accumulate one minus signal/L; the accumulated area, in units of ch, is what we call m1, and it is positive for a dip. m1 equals 0.2 ch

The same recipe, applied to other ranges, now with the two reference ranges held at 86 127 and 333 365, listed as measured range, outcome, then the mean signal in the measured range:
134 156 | 0.7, 137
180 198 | 0.4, 139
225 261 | 0.2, 142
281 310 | 0.1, 143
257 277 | 0.3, 141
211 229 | 0.3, 140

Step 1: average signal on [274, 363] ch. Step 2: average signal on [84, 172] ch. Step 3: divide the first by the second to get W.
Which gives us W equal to 1.0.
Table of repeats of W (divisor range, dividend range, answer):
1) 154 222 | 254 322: 1.03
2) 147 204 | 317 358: 1.05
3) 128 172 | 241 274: 1.03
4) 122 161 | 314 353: 1.06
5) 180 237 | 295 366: 1.03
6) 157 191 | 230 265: 1.03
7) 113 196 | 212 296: 1.02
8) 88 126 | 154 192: 0.99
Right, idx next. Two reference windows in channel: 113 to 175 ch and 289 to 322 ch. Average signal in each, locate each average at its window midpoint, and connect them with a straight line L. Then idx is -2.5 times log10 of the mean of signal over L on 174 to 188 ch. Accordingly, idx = 0.00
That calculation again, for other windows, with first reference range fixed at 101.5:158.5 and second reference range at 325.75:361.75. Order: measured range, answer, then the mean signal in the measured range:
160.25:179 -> 0.02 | 138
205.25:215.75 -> 0.01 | 140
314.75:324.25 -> 0.00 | 144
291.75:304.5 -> 0.00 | 144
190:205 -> 0.01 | 139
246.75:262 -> 0.00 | 142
